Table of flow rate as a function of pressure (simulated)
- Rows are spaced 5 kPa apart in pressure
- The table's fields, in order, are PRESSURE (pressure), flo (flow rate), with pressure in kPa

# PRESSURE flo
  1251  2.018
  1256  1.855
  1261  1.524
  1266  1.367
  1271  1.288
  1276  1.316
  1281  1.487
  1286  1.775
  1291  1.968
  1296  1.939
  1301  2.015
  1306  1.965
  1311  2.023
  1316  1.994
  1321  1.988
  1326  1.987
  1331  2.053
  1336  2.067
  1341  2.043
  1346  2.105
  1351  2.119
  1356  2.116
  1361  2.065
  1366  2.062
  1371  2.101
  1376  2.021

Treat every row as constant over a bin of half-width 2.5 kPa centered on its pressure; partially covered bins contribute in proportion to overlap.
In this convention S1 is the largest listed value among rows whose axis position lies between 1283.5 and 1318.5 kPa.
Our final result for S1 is 2.023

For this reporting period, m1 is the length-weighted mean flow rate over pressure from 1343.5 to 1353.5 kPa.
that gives 2.11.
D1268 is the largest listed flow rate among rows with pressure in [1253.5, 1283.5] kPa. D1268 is 1.855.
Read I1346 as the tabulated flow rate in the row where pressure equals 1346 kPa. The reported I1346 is 2.105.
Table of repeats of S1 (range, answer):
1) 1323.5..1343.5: 2.067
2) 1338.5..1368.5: 2.119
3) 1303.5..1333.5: 2.053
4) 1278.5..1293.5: 1.968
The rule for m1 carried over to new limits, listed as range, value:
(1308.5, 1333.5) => 2.01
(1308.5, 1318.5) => 2.01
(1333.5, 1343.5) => 2.06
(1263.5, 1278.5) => 1.32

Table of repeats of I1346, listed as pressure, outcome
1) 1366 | 2.062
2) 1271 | 1.288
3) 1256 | 1.855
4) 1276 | 1.316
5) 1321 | 1.988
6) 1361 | 2.065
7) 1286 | 1.775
